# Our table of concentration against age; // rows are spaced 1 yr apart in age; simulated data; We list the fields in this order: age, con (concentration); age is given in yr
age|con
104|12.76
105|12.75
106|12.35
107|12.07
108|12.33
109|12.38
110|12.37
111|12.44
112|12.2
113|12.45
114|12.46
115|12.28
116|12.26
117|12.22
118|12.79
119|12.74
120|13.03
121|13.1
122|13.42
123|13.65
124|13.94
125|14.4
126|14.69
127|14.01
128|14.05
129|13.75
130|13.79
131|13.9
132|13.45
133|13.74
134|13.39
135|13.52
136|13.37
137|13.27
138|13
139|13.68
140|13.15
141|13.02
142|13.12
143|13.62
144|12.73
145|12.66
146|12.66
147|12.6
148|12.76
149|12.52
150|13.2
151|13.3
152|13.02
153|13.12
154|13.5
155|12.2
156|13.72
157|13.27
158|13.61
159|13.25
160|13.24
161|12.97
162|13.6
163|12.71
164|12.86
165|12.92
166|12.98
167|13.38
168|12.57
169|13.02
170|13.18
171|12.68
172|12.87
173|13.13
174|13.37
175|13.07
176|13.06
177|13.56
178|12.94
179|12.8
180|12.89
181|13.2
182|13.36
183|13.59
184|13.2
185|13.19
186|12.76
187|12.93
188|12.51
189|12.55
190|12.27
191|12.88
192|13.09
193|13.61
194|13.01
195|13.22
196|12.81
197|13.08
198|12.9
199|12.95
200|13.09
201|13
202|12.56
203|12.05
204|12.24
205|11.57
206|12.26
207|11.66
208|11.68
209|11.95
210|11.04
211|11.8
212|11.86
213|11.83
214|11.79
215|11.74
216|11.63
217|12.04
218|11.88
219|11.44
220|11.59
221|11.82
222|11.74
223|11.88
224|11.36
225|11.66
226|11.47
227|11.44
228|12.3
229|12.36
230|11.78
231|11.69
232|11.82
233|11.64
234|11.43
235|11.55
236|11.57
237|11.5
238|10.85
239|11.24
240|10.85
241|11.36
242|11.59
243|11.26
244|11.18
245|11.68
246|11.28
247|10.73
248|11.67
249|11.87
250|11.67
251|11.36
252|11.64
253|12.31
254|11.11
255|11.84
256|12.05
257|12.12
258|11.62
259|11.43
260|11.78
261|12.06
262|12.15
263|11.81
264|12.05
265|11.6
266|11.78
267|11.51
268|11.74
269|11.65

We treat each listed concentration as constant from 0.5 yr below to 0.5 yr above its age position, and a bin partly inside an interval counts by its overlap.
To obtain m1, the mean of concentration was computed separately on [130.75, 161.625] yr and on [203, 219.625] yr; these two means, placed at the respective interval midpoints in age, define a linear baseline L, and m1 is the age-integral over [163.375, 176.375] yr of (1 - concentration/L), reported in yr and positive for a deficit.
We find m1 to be -0.3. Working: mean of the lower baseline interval 13.2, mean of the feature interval 13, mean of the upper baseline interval 11.8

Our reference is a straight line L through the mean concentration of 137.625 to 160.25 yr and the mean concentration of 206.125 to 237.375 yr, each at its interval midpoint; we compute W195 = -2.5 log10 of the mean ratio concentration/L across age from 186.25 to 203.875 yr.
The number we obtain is -0.054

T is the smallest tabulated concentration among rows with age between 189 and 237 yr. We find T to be 11.04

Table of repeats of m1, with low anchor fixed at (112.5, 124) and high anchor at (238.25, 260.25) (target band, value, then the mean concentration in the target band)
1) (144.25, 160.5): -0.7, 13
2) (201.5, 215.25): 0.1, 11.9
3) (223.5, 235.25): 0.0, 11.7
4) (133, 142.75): -0.5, 13.3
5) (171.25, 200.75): -2.1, 13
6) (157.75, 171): -0.8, 13.1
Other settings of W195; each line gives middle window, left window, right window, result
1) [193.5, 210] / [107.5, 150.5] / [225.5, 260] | -0.029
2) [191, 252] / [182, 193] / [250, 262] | 0.043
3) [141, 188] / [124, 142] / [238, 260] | 0.001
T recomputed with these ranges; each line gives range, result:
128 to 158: 12.2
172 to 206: 11.57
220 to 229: 11.36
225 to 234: 11.43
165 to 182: 12.57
